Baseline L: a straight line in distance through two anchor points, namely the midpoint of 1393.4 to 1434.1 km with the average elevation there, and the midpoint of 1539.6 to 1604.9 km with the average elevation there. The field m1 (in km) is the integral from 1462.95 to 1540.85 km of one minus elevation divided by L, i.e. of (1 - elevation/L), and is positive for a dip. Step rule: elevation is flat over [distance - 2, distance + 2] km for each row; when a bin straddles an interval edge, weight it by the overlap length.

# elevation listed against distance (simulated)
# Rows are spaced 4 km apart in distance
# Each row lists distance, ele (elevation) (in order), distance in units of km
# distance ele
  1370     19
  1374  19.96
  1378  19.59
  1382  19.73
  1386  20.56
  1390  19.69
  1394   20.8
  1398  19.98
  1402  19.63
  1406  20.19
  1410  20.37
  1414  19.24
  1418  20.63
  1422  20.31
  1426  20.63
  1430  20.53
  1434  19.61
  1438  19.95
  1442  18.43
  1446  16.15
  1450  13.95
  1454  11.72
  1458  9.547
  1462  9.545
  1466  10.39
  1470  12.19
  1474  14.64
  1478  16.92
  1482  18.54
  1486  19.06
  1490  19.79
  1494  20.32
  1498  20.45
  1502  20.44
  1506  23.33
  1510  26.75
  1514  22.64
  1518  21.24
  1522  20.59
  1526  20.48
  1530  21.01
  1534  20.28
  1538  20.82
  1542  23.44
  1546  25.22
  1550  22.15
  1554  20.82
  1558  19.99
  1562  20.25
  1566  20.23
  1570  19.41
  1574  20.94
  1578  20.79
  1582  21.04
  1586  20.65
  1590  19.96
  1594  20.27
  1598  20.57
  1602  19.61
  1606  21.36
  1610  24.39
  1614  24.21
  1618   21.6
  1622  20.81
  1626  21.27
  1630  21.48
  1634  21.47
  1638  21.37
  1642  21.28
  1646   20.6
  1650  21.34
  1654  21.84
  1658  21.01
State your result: 4.73 km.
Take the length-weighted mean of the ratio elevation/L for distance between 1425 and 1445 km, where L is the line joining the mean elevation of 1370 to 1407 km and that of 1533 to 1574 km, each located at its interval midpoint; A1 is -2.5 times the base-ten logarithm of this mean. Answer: 0.039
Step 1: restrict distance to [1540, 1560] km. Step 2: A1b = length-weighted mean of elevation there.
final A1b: 22.3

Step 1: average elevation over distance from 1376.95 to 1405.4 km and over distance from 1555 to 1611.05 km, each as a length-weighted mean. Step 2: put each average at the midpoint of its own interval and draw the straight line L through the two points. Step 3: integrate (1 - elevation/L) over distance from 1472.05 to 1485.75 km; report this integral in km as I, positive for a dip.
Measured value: 2.2 km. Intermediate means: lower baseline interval 20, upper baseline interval 20.6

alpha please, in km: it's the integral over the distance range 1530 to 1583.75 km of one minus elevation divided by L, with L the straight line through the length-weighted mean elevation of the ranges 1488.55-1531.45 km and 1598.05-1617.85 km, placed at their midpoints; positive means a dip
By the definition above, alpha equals 1.64 km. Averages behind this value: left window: 21.6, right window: 22.1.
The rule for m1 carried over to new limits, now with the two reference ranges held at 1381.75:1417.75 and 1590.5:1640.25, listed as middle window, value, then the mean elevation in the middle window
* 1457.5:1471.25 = 6.8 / 10.4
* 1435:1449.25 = 1.7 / 17.9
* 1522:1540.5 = 0.2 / 20.7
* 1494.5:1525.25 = -1.9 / 22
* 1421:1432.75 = -0.1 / 20.4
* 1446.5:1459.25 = 5.0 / 12.4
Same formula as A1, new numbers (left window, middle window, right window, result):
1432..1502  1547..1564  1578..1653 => -0.10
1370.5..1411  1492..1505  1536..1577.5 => 0.01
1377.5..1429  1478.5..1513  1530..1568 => 0.00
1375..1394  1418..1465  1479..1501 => 0.20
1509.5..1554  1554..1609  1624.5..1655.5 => 0.06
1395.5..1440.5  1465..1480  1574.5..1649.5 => 0.43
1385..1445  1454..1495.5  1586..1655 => 0.34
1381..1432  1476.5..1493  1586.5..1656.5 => 0.10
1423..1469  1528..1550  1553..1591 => -0.16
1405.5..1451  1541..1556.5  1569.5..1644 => -0.11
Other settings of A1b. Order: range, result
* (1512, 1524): 21.5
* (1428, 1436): 20.1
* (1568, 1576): 20.2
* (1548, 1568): 20.7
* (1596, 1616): 22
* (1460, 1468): 9.97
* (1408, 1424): 20.1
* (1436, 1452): 17.1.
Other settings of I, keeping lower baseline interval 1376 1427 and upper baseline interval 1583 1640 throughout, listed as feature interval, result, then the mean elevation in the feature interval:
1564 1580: 0.59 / 20.3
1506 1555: -3.12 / 22.2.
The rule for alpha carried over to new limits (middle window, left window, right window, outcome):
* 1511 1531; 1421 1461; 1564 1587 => -2.6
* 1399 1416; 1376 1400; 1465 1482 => -1.0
